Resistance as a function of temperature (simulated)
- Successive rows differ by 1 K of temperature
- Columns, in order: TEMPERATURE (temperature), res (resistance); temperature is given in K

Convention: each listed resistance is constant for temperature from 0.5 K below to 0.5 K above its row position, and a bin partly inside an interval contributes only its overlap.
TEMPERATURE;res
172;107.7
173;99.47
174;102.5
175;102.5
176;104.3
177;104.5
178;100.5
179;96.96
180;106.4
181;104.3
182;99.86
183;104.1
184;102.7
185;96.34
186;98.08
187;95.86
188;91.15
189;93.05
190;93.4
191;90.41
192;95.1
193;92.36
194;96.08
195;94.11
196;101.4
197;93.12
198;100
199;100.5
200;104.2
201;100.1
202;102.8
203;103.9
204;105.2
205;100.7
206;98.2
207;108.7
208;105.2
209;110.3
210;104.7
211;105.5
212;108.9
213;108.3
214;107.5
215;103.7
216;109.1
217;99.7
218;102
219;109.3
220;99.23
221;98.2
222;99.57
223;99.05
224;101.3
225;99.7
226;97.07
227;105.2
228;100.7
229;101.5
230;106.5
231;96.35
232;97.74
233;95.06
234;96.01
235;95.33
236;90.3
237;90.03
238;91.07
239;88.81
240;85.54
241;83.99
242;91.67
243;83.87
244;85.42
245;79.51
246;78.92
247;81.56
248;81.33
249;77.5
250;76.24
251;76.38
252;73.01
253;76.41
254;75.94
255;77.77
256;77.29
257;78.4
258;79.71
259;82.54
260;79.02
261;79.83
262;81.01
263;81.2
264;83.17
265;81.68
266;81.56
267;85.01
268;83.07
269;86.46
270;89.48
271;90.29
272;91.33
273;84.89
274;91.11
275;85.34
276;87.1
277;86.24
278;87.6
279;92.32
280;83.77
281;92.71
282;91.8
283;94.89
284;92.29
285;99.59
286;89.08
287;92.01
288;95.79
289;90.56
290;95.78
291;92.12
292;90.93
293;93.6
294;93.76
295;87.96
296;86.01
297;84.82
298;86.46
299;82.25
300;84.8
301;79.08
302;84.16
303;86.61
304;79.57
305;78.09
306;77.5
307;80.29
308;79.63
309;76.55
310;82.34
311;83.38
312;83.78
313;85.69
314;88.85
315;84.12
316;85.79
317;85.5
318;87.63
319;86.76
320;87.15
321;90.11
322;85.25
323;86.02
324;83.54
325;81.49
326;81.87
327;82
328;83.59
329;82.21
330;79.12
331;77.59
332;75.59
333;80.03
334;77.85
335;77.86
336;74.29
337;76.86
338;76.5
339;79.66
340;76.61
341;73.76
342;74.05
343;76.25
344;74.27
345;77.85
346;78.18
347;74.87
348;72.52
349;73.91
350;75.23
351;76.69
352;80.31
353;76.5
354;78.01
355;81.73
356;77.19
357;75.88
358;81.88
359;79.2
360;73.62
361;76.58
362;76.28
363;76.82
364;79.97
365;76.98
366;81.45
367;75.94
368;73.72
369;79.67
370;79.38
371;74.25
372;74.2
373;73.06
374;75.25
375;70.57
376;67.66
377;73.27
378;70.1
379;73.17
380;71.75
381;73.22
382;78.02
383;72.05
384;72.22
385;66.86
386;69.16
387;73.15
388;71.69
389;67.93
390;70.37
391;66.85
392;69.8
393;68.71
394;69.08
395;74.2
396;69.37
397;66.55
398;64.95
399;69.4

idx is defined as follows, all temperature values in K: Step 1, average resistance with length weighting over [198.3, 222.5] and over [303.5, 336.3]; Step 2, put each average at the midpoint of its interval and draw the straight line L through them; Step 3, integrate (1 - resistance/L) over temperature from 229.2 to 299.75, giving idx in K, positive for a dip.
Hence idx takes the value 4.7 K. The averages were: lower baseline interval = 104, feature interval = 86.8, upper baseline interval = 82.2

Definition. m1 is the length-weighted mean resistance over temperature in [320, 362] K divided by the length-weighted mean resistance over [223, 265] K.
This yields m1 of 0.9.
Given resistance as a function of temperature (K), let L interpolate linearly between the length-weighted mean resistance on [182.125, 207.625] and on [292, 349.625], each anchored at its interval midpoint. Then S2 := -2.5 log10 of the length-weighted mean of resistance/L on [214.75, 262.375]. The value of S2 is 0.035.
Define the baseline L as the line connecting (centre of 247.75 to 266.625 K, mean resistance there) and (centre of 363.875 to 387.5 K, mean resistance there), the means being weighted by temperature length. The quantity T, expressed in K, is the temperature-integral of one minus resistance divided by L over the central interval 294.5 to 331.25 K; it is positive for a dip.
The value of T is -3.3 K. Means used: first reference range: 79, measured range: 83.5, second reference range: 73.9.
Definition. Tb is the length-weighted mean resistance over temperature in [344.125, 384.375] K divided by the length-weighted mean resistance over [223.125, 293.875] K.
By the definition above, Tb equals 0.86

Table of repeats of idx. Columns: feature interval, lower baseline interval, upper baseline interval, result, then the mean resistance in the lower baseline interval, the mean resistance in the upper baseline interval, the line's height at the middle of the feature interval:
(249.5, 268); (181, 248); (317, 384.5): 2.4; 97.7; 77.6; 91.2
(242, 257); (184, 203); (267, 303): 2.1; 96.9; 89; 92.1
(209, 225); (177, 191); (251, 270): -2.3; 98.6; 80.3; 90.7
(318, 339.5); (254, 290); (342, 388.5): -0.5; 86.4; 75.2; 79.6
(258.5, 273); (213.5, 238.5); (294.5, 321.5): 1.3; 99.6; 83.9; 92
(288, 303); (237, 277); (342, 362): -1.5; 82.8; 76.8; 80.4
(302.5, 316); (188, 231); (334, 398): 0.3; 101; 74.4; 84.1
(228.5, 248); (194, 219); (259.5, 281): 0.9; 103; 85.5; 94.4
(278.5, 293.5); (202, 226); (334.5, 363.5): -0.5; 104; 76.7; 89.3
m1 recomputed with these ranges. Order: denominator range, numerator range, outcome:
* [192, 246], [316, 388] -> 0.79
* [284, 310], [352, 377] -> 0.88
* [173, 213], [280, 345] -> 0.84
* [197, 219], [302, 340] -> 0.79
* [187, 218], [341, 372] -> 0.76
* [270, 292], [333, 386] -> 0.83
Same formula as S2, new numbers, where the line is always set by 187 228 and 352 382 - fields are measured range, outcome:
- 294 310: 0.04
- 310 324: -0.03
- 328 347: 0.04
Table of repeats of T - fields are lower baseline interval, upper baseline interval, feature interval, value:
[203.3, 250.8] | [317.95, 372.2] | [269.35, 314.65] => -0.4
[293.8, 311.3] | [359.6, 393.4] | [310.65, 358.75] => -0.9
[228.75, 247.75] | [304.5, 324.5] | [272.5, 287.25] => -0.6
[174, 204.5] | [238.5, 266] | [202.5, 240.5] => -4.6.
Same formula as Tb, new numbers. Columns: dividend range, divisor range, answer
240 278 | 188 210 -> 0.83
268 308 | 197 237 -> 0.87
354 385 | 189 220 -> 0.74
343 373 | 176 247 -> 0.78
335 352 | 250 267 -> 0.96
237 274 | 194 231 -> 0.80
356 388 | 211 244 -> 0.76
